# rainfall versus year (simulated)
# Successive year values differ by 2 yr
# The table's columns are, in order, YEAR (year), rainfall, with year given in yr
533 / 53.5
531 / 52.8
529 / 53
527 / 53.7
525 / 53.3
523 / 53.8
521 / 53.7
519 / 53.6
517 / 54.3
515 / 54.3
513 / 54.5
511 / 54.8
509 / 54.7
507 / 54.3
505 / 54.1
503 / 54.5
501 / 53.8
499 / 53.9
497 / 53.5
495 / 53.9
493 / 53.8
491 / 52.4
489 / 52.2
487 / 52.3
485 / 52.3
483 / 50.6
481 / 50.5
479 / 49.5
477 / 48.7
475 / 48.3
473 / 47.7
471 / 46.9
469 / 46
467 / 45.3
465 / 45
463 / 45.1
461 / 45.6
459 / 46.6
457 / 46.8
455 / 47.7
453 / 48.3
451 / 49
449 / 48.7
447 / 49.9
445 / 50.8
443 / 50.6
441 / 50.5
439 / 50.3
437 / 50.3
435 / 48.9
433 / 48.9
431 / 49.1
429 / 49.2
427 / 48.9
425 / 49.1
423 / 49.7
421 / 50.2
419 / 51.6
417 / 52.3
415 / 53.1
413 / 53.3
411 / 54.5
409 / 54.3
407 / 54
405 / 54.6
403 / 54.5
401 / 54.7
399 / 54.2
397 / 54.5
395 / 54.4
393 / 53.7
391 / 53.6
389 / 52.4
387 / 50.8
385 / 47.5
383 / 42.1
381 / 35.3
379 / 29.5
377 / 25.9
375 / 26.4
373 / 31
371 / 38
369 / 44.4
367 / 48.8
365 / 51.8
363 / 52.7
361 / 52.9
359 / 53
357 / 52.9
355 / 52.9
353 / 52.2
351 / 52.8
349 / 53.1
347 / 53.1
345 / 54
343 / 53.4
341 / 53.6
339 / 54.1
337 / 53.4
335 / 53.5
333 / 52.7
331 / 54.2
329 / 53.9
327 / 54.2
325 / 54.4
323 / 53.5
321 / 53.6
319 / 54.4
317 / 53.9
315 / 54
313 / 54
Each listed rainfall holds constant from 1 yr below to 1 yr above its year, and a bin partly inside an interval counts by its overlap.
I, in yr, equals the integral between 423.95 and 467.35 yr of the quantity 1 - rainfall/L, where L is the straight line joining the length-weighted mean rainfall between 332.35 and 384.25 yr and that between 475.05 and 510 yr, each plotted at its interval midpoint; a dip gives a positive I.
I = 1.8 yr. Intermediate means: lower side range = 47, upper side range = 52.5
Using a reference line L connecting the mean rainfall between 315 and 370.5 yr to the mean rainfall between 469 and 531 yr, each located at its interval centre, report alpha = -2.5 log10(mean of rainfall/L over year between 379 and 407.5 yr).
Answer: 0.049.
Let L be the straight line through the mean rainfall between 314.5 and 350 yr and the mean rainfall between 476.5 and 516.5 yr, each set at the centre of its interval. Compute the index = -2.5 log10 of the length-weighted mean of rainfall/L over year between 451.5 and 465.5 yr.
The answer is 0.143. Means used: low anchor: 53.7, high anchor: 53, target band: 46.6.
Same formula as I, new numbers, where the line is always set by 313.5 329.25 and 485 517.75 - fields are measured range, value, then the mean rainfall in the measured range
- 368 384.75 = 5.98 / 34.7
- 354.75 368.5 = 0.54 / 51.8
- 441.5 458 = 1.48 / 49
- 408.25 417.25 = 0.05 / 53.6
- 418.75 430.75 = 0.95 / 49.6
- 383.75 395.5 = 0.47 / 51.8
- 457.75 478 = 2.75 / 46.5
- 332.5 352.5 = 0.23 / 53.4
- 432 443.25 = 0.83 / 49.9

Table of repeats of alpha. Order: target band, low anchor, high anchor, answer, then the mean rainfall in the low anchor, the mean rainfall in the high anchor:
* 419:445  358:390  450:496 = -0.08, 42.7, 48.9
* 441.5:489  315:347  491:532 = 0.11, 53.8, 53.9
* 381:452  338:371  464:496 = -0.01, 51.8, 49.7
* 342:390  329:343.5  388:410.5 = 0.17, 53.6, 54.1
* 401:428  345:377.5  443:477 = -0.11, 46.9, 47.5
